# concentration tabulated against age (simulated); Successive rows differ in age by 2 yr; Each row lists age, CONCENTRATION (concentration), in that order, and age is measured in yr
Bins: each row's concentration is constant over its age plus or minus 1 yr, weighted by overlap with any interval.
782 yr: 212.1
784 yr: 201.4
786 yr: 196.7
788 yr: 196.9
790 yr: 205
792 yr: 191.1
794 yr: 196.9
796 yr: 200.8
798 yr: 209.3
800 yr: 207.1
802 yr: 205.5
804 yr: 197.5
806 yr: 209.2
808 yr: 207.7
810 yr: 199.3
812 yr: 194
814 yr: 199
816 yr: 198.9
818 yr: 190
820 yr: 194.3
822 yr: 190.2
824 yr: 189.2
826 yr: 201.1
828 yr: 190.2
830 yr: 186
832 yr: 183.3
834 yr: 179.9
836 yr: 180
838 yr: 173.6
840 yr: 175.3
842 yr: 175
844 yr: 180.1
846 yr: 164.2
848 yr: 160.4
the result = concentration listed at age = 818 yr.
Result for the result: 190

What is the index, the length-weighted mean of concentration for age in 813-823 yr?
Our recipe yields 194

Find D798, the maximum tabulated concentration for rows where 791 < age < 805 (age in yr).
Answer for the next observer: 209.3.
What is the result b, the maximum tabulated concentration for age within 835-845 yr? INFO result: 180.1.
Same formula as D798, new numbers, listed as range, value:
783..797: 205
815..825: 198.9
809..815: 199.3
